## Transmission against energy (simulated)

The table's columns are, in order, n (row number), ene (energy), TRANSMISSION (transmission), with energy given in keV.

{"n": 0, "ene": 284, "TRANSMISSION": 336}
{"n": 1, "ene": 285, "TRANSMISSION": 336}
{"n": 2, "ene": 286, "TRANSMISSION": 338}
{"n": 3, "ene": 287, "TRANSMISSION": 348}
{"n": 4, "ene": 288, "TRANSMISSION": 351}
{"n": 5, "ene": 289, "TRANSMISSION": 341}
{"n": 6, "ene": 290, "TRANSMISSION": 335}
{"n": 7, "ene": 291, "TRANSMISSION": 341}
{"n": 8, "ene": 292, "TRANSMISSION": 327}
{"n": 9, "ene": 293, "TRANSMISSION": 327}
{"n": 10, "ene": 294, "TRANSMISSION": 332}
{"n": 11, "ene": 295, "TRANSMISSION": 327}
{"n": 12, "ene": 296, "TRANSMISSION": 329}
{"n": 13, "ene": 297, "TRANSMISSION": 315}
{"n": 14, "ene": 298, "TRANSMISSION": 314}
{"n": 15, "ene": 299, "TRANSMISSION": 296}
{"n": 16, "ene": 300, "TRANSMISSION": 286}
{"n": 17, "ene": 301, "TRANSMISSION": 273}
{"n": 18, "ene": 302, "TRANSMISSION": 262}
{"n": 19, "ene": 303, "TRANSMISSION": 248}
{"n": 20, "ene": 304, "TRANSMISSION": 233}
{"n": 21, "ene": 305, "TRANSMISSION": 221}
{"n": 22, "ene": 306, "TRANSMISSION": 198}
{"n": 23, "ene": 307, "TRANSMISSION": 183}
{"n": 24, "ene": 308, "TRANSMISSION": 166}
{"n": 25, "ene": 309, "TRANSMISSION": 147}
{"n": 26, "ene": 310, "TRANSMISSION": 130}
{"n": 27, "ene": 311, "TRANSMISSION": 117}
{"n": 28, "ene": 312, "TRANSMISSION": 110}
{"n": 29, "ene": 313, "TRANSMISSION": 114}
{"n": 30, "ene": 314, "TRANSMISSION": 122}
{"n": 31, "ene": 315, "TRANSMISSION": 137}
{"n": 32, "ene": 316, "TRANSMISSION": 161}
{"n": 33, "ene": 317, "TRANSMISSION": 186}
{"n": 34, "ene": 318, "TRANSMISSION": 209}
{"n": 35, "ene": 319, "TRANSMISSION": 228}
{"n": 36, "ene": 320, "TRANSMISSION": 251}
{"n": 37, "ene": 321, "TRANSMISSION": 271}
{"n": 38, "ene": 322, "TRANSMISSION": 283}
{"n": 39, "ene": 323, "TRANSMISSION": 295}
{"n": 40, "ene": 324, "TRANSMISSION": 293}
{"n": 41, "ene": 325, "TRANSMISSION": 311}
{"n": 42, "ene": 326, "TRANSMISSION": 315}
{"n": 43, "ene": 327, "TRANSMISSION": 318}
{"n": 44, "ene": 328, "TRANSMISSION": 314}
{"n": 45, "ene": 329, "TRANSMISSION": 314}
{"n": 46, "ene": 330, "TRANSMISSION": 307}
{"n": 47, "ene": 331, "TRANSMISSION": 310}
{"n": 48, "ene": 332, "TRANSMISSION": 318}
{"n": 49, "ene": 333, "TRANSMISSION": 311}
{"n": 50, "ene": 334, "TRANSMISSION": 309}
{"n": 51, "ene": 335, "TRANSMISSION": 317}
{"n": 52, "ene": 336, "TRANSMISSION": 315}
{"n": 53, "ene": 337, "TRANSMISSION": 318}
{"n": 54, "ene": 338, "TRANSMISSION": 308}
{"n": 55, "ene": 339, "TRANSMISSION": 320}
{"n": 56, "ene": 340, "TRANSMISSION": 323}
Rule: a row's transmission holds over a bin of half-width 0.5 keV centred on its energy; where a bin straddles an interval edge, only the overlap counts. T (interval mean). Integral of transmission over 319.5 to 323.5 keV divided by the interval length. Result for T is 275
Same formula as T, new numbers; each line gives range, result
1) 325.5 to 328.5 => 316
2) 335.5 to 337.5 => 316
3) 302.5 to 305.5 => 234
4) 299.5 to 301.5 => 280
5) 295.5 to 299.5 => 314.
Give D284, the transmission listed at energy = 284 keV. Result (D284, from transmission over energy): 336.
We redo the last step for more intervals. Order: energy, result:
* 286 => 338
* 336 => 315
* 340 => 323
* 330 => 307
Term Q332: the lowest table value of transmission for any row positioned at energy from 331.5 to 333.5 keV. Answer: 311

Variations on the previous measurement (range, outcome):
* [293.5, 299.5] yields 296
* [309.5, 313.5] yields 110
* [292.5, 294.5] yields 327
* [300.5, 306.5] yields 198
